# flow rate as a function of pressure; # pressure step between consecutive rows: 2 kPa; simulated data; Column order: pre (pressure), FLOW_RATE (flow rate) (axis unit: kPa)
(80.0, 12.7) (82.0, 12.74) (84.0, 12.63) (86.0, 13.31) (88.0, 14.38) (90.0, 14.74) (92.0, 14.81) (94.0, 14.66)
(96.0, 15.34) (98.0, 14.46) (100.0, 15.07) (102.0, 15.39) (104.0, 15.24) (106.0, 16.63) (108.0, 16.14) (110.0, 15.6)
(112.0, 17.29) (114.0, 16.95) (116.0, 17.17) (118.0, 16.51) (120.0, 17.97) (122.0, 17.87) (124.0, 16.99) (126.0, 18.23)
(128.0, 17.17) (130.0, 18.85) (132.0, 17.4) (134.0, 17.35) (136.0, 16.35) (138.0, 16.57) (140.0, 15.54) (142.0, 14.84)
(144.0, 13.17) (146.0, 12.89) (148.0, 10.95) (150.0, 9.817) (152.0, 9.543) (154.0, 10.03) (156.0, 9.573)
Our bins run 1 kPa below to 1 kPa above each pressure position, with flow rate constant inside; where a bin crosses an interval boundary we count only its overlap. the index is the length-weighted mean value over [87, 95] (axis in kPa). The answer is 14.6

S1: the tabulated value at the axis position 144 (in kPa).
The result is 13.17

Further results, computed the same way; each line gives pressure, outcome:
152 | 9.543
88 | 14.38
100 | 15.07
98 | 14.46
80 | 12.7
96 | 15.34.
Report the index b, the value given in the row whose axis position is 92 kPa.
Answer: 14.81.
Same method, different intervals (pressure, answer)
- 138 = 16.57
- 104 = 15.24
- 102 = 15.39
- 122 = 17.87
